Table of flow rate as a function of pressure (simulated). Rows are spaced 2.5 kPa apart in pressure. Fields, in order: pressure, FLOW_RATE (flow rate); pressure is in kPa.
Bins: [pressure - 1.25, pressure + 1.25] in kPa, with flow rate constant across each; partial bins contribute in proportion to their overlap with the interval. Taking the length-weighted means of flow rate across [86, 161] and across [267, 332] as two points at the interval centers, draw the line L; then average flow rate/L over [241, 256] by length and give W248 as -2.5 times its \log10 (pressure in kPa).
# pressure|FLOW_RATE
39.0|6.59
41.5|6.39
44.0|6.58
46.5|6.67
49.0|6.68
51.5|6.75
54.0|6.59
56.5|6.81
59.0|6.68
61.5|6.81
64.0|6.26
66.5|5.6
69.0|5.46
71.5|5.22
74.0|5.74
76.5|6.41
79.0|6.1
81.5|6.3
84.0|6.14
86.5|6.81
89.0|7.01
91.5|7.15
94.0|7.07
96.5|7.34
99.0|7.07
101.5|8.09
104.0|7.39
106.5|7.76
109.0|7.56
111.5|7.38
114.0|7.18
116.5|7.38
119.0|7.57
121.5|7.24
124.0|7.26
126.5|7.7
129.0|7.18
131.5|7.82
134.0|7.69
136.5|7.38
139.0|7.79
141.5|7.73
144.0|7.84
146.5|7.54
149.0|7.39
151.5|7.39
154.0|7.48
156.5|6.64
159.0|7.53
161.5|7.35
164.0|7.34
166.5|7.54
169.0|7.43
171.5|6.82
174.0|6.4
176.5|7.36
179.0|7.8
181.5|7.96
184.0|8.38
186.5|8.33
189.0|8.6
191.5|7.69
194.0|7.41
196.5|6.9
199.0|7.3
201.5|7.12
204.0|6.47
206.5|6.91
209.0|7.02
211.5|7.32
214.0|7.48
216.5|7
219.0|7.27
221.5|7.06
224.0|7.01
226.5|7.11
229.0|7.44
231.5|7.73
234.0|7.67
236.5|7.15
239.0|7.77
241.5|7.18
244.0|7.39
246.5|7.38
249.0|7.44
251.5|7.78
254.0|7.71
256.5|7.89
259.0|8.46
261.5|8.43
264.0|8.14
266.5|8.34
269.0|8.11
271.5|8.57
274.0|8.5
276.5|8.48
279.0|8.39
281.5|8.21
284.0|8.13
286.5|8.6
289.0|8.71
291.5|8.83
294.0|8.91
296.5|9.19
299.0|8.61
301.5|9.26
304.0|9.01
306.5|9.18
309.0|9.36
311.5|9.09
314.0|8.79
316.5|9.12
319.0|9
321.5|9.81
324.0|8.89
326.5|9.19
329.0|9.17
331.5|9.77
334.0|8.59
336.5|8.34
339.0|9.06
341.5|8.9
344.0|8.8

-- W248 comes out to 0.13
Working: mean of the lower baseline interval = 7.42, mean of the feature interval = 7.52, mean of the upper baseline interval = 8.86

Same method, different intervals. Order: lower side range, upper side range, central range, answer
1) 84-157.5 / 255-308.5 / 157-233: 0.08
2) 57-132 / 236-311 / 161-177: 0.05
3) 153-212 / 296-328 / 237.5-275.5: 0.06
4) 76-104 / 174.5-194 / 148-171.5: 0.05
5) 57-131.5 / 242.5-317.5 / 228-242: 0.08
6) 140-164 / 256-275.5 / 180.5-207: 0.03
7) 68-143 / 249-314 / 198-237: 0.12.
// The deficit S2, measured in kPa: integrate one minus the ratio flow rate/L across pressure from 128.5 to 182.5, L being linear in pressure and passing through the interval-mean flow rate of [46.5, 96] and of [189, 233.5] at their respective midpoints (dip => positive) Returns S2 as -4.0 kPa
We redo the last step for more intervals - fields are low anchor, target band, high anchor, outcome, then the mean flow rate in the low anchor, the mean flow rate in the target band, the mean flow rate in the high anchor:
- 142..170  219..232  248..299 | 1.2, 7.41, 7.24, 8.35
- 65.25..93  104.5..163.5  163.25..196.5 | -4.4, 6.18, 7.47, 7.6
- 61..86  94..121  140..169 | -3.5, 6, 7.45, 7.44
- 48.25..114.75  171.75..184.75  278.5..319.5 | 0.3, 6.71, 7.49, 8.85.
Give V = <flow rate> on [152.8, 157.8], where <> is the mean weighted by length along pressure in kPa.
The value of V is 7.06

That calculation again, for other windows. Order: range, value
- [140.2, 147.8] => 7.7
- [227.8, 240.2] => 7.55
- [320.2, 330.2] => 9.26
